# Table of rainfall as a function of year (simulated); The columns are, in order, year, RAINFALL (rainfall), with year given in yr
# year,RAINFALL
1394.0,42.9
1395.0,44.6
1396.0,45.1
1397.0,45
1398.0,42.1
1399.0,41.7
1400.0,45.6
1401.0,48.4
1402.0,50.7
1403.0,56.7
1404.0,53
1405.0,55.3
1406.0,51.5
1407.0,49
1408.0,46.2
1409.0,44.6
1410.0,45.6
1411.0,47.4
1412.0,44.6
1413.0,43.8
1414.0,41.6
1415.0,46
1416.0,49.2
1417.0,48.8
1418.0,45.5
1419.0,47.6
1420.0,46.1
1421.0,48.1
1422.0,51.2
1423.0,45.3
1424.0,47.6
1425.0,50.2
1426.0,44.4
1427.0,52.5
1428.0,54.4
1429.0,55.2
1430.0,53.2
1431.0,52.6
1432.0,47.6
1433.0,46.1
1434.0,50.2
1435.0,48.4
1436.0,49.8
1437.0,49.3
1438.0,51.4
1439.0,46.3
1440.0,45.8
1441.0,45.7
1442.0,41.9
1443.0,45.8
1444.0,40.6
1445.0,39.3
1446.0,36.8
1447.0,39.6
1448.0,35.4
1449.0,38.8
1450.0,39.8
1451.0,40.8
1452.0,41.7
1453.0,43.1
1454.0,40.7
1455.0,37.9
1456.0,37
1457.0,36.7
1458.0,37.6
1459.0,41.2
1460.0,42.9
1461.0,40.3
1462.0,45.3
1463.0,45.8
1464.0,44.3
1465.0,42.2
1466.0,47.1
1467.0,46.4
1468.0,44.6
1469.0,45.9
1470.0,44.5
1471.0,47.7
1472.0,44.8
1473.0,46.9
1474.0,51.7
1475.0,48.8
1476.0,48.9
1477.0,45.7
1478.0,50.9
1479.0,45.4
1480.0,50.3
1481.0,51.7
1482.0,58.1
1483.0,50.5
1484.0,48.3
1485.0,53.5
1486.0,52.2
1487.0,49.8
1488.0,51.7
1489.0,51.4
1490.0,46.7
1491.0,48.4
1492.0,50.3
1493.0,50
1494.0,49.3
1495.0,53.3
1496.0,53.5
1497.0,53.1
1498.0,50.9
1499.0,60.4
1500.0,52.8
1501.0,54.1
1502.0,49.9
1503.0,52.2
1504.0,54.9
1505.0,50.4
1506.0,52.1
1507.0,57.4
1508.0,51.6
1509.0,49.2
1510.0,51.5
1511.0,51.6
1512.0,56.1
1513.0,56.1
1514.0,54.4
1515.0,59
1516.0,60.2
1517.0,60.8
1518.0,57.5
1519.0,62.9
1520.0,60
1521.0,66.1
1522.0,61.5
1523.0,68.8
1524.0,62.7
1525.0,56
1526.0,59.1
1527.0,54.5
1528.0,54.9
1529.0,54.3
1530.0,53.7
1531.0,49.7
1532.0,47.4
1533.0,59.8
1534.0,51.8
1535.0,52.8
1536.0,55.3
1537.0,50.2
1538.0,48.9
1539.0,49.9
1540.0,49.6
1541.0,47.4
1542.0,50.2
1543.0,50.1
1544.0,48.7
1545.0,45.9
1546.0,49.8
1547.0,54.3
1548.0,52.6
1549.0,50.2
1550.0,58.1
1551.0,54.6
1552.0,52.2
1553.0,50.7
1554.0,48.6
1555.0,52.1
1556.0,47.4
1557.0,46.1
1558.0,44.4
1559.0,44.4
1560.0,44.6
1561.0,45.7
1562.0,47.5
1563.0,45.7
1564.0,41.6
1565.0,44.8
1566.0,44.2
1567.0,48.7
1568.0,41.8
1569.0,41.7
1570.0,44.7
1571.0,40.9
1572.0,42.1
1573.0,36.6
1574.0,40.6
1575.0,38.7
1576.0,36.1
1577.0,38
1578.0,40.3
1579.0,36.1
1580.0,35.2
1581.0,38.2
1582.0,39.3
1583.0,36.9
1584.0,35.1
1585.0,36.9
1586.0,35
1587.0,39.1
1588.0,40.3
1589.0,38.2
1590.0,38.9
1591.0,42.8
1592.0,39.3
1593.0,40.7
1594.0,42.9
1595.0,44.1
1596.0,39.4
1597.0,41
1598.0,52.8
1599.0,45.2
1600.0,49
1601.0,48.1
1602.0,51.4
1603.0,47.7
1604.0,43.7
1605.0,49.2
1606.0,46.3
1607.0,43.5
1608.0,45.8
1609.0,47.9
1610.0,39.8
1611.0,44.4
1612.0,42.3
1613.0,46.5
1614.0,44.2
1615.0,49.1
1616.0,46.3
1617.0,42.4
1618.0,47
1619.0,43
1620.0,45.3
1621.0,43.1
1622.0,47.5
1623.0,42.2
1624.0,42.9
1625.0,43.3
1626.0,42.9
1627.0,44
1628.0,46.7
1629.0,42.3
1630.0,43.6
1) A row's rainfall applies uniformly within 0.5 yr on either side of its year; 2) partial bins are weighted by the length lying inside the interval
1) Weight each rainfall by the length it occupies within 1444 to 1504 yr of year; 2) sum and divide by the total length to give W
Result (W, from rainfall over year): 46.6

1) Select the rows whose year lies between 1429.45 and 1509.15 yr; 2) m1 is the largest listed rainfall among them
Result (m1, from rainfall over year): 60.4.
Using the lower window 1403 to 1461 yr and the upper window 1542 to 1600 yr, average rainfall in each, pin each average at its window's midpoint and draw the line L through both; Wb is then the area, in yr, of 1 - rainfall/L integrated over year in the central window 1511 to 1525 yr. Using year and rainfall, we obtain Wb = -4.87 yr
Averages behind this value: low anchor 45.6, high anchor 43.8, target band 60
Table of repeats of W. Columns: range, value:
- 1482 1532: 54.4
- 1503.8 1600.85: 48.3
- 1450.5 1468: 41.9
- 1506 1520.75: 56.3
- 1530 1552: 51.4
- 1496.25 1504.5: 53.5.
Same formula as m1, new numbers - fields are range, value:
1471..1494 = 58.1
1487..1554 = 68.8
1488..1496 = 53.5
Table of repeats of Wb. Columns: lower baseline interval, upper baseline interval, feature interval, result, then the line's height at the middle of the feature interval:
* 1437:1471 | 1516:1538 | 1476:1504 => -1.0 yr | 49.6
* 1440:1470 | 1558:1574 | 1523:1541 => -4.5 yr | 43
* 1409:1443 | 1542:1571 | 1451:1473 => 2.3 yr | 47.9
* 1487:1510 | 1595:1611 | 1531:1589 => 3.7 yr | 48.4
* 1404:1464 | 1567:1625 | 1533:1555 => -4.0 yr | 43.4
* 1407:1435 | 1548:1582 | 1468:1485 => -0.8 yr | 46.6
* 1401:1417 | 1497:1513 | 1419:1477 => 5.8 yr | 50.3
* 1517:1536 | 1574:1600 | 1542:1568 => 0.4 yr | 49.1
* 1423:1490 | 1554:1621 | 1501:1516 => -2.9 yr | 44.9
